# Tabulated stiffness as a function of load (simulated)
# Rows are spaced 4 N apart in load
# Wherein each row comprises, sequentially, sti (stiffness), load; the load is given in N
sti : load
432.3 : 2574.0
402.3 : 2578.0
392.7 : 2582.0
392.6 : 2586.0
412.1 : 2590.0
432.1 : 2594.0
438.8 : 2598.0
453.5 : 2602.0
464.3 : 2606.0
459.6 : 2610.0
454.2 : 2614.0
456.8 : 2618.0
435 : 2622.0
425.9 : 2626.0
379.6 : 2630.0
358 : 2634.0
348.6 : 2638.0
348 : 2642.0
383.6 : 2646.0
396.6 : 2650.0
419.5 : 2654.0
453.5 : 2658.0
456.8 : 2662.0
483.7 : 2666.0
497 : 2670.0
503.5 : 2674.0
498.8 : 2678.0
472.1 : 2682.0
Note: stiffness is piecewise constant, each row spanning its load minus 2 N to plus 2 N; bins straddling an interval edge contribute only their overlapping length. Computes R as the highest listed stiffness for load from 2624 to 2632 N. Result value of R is 425.9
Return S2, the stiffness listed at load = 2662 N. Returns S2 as 456.8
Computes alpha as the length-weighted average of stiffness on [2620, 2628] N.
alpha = 430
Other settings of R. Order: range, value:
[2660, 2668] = 483.7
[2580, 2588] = 392.7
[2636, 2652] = 396.6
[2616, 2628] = 456.8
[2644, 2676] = 503.5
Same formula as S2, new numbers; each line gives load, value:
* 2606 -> 464.3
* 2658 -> 453.5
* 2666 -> 483.7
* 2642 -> 348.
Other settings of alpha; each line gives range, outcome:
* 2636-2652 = 369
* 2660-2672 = 479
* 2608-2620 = 457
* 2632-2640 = 353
